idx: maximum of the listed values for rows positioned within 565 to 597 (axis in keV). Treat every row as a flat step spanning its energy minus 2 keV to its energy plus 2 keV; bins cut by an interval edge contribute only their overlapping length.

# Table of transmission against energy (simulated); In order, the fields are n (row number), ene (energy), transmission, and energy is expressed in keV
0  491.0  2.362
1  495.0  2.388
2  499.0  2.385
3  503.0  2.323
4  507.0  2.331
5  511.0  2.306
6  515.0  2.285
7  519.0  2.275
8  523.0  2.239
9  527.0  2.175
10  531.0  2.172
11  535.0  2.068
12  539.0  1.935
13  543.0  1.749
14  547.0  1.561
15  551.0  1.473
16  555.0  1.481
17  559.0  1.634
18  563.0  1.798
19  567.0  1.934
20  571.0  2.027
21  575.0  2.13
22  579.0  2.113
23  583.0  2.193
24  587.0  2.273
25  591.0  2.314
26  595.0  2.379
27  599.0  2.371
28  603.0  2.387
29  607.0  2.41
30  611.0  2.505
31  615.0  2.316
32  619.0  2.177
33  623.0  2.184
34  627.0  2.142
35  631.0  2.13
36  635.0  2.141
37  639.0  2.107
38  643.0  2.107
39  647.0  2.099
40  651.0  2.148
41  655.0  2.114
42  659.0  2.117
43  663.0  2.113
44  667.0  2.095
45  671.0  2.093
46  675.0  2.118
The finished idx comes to 2.379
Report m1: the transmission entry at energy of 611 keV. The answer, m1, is 2.505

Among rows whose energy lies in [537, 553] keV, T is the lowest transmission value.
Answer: 1.473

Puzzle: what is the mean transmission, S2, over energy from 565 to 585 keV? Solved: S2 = 2.08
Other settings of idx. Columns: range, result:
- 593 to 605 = 2.387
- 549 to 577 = 2.13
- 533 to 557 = 2.068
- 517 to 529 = 2.275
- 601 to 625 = 2.505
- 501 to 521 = 2.331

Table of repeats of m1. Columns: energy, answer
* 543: 1.749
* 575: 2.13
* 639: 2.107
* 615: 2.316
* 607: 2.41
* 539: 1.935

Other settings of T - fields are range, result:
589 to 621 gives 2.177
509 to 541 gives 1.935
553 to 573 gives 1.481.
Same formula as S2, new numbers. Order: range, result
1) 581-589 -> 2.23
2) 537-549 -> 1.75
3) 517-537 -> 2.19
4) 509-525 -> 2.28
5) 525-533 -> 2.17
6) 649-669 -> 2.12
